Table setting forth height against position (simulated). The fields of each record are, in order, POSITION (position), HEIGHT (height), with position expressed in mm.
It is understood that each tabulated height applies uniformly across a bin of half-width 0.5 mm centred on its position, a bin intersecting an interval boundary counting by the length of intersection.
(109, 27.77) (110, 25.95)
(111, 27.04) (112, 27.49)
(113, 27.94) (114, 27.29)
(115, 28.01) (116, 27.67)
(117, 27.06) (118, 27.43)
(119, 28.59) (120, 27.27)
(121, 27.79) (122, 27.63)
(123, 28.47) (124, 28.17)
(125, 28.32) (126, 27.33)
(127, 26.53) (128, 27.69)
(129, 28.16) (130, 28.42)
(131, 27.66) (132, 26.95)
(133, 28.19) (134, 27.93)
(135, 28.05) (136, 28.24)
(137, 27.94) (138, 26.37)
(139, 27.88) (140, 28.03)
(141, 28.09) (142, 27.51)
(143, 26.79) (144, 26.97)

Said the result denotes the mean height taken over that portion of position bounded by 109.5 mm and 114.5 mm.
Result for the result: 27.1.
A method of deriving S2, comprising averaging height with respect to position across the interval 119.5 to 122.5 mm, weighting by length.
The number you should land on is 27.6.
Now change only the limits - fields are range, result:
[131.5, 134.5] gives 27.7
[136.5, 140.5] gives 27.6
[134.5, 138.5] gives 27.6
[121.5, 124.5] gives 28.1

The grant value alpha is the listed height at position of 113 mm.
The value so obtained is 27.94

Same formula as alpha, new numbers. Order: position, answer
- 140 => 28.03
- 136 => 28.24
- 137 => 27.94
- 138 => 26.37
